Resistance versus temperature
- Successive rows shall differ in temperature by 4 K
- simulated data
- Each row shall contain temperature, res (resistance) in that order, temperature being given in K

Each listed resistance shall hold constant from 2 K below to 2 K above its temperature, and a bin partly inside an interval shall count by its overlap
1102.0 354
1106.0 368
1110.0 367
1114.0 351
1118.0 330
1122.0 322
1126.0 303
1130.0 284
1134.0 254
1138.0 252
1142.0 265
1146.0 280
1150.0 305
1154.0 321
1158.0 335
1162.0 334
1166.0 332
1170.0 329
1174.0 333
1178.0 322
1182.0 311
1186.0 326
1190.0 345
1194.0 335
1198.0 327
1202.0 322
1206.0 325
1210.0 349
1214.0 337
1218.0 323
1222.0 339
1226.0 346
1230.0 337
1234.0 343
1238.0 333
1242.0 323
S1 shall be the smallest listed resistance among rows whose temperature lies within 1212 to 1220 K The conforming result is 323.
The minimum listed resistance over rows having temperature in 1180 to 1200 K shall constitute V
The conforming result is 311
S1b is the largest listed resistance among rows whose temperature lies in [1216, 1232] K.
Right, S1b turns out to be 346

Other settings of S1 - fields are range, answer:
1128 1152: 252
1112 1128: 303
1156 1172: 329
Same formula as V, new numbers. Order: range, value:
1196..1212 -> 322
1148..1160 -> 305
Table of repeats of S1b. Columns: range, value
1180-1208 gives 345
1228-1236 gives 343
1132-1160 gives 335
